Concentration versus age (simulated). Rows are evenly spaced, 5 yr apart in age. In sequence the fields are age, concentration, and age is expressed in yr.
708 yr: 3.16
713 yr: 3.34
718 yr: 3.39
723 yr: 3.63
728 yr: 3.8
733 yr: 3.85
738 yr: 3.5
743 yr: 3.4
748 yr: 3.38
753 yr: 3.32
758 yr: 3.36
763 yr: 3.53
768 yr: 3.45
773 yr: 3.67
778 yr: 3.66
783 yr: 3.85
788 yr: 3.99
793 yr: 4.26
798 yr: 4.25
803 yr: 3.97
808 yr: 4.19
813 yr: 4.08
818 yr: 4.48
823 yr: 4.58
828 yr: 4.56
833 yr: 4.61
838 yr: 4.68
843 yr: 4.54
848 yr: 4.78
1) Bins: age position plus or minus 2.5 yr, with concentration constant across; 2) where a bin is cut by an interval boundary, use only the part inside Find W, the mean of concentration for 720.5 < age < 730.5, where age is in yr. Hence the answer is 3.71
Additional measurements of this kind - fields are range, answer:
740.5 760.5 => 3.36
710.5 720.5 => 3.36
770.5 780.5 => 3.67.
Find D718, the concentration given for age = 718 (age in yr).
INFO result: 3.39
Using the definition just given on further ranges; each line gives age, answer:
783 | 3.85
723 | 3.63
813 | 4.08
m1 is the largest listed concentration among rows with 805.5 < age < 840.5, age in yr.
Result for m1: 4.68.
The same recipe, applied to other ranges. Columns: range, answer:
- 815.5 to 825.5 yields 4.58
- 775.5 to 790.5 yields 3.99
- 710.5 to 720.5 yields 3.39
